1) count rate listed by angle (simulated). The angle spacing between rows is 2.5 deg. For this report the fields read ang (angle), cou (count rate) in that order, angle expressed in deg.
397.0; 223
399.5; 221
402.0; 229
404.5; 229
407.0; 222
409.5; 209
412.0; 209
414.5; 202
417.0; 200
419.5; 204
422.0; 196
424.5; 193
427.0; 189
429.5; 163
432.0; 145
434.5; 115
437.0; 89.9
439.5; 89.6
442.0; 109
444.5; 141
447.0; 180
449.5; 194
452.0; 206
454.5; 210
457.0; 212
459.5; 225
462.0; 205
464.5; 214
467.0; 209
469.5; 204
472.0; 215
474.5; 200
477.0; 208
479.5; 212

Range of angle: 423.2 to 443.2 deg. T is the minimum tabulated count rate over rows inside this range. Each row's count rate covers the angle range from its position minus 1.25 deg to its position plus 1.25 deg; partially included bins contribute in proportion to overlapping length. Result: 89.6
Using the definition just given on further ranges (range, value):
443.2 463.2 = 141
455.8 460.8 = 212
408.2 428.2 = 189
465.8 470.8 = 204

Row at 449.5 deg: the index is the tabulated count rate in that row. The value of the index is 194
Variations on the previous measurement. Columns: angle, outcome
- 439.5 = 89.6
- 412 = 209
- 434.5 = 115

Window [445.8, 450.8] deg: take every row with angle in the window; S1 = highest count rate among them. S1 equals 194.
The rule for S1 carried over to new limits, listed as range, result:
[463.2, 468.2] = 214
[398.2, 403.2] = 229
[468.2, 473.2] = 215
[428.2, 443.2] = 163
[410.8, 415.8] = 209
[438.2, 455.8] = 210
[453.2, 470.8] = 225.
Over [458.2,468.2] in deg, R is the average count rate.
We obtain 213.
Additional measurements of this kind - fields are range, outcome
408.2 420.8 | 205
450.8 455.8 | 208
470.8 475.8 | 207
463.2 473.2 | 210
